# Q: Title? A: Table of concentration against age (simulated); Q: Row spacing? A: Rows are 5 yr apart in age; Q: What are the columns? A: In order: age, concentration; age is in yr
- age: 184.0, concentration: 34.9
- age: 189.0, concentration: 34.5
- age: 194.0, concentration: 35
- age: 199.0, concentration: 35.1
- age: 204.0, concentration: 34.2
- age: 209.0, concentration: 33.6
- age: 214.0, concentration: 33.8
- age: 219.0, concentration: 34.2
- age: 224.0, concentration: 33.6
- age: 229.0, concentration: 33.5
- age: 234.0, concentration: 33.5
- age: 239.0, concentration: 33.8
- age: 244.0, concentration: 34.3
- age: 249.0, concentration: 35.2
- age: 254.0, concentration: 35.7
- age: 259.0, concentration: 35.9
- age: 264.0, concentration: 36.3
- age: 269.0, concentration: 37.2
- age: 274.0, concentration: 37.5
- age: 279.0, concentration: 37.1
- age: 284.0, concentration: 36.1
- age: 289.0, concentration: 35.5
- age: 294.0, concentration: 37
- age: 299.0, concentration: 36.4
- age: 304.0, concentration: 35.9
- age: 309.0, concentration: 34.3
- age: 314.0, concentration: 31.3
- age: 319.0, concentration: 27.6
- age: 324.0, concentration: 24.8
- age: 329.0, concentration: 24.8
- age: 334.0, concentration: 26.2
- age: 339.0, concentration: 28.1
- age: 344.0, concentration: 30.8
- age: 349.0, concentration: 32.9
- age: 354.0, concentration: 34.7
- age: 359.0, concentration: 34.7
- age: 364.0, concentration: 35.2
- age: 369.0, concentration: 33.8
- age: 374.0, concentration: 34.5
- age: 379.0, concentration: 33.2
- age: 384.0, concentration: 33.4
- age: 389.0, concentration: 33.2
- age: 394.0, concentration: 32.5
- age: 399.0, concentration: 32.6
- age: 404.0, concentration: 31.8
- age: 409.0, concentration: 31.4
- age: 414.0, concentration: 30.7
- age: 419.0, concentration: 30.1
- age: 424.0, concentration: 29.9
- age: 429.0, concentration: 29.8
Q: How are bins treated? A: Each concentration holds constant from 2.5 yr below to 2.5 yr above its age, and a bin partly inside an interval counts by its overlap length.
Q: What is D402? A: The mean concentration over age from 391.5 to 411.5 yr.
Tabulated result 32.1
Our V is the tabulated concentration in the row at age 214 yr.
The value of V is 33.8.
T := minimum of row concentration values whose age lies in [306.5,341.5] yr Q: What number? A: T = 24.8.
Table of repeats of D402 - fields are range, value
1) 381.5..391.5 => 33.3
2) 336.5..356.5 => 31.6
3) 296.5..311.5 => 35.5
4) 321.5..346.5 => 26.9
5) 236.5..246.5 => 34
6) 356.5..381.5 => 34.3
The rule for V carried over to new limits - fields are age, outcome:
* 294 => 37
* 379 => 33.2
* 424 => 29.9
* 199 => 35.1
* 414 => 30.7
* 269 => 37.2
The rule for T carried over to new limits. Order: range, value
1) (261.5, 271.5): 36.3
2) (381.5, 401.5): 32.5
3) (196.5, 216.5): 33.6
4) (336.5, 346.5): 28.1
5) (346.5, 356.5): 32.9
